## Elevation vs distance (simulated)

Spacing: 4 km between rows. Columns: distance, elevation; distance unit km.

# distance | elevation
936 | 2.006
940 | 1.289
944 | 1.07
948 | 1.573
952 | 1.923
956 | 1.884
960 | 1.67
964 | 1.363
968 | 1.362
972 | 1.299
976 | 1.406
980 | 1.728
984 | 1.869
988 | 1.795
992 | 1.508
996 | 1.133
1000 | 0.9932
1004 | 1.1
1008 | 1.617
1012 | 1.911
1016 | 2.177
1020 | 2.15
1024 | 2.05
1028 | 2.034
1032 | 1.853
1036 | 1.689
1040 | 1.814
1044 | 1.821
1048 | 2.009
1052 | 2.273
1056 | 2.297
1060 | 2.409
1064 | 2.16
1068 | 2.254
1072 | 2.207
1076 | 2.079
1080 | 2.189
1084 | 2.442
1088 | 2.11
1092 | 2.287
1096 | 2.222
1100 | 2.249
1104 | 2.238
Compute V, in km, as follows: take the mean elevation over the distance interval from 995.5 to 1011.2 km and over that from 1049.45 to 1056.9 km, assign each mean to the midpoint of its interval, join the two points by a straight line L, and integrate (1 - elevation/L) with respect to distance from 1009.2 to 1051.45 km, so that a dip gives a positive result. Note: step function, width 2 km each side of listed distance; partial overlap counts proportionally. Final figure -4.4 km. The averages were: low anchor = 1.27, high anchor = 2.26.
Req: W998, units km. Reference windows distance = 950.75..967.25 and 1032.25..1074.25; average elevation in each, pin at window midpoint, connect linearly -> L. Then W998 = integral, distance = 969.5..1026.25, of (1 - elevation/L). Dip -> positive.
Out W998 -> 6.9 km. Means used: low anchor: 1.67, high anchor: 2.08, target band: 1.62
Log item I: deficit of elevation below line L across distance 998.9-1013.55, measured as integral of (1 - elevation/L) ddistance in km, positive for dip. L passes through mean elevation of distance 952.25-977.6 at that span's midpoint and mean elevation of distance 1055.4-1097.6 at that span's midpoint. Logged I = 3.1 km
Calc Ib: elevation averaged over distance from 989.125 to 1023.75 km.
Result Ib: 1.6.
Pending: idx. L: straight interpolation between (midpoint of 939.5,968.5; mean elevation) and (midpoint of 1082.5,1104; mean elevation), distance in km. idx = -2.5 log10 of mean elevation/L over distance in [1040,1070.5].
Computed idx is -0.05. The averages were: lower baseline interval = 1.54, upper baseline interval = 2.26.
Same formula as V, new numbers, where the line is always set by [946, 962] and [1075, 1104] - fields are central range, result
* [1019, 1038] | 0.7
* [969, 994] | 3.6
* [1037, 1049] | 1.3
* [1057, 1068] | -0.7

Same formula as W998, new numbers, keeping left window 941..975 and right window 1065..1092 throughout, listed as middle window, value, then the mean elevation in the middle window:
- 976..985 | -0.34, 1.7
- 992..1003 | 3.73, 1.15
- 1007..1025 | -1.42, 2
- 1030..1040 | 0.93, 1.78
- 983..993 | -0.29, 1.73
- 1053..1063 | -1.09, 2.33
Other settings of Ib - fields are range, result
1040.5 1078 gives 2.15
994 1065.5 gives 1.86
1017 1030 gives 2.09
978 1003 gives 1.49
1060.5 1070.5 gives 2.24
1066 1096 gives 2.22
